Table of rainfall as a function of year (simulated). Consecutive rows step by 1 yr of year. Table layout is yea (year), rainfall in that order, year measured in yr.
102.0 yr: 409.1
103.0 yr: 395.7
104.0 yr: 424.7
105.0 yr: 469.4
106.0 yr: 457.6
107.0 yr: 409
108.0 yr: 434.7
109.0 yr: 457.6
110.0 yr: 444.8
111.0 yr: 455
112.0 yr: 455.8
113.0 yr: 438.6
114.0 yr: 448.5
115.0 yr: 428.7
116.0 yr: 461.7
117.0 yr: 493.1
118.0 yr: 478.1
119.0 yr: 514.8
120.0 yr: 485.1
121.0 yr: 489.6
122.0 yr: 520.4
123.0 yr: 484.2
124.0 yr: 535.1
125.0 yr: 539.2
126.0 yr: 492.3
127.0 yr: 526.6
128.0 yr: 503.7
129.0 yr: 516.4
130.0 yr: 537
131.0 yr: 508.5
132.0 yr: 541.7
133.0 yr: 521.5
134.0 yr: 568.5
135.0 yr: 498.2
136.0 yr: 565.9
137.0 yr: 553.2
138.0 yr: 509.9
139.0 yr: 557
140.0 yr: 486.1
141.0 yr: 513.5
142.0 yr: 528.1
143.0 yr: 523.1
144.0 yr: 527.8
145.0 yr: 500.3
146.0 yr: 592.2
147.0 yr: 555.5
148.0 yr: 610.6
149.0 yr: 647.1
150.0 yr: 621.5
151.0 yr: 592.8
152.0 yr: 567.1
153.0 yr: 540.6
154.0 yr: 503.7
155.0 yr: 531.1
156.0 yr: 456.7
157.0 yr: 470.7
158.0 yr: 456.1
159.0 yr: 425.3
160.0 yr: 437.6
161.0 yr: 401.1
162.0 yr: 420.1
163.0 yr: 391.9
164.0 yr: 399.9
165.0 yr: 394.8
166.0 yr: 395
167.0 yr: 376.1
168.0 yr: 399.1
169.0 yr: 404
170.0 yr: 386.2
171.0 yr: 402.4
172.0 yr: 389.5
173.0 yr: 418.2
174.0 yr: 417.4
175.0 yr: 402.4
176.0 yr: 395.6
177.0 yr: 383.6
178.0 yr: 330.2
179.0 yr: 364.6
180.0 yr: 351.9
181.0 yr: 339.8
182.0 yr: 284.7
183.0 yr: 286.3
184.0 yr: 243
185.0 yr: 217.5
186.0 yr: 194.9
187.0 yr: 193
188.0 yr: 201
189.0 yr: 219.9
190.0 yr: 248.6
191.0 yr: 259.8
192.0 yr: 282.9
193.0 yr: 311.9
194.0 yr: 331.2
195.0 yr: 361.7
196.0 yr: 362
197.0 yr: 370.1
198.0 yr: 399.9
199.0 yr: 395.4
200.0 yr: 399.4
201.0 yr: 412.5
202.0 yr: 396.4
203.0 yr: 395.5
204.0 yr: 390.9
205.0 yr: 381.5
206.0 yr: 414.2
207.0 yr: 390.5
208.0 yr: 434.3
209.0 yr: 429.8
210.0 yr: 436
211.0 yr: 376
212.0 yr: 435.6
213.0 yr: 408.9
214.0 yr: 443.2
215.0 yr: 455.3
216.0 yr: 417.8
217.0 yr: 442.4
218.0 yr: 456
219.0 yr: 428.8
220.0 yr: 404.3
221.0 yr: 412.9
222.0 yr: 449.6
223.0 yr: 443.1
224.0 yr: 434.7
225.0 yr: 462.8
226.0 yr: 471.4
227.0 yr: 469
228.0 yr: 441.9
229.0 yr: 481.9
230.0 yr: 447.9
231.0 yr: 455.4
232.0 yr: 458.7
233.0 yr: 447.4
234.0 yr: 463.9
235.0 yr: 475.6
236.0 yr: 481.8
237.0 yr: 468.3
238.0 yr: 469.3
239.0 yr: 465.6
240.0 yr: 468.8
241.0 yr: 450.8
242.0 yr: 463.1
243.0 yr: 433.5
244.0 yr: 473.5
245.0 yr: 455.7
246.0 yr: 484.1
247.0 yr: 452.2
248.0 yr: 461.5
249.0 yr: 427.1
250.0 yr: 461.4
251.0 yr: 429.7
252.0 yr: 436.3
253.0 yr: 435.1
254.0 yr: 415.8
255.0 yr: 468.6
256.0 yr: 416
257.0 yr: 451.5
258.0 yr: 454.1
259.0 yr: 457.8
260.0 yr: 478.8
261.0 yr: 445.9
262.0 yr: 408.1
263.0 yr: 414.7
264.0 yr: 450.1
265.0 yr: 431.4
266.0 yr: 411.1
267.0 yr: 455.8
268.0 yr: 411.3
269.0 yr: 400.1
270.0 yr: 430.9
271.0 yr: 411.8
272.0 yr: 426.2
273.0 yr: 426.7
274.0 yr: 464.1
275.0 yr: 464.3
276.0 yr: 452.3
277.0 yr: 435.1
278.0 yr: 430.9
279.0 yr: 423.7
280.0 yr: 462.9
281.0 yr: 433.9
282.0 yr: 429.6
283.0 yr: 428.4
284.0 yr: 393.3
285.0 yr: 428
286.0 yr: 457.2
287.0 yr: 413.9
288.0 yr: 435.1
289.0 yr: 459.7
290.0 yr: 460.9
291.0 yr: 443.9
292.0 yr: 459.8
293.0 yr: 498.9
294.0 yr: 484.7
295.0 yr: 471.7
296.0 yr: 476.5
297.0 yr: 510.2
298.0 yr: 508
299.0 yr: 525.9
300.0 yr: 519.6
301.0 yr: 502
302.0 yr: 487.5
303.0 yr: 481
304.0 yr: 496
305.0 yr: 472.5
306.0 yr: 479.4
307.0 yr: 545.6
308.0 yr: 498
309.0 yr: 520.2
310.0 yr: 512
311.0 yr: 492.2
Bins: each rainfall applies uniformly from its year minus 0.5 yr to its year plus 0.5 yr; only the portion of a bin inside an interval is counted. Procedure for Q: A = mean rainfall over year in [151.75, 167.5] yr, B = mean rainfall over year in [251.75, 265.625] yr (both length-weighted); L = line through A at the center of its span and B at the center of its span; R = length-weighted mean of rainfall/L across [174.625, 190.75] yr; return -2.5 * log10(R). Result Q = 0.47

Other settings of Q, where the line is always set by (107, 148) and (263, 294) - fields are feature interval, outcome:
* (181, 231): 0.238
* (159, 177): 0.208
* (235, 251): -0.016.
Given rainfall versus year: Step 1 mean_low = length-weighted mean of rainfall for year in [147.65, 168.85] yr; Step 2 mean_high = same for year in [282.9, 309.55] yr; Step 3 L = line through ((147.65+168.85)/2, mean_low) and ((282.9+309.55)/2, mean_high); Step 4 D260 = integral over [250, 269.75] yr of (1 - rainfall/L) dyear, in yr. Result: 1.69 yr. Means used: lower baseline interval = 476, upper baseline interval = 477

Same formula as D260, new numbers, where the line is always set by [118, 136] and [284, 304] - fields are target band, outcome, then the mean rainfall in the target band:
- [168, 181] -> 3.1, 386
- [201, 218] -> 2.7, 417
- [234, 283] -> 3.8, 445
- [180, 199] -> 8.0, 289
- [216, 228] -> 1.2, 442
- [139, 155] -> -1.3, 553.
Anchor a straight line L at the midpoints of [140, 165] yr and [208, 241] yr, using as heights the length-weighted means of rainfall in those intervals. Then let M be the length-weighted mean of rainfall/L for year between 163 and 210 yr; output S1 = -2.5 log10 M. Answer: 0.33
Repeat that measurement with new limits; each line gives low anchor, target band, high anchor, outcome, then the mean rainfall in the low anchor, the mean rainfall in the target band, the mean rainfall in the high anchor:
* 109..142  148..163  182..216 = -0.15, 502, 505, 348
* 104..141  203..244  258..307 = 0.06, 493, 441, 454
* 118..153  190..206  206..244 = 0.29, 536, 361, 445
